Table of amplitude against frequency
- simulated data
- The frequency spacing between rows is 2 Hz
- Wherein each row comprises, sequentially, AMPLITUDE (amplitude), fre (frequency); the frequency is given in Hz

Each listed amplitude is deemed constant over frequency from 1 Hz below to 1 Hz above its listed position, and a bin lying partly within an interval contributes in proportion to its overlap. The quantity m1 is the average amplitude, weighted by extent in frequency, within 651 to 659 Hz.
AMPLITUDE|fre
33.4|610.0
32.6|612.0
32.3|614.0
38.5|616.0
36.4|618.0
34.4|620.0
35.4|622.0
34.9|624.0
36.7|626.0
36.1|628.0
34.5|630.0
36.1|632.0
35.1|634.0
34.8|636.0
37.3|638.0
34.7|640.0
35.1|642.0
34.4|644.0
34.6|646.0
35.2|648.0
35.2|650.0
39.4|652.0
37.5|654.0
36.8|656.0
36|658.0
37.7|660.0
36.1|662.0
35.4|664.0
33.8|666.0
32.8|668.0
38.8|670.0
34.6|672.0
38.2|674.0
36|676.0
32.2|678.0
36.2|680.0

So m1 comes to 37.4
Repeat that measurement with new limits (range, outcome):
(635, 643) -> 35.5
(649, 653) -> 37.3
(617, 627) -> 35.6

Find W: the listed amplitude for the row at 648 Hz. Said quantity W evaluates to 35.2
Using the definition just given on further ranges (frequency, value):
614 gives 32.3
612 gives 32.6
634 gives 35.1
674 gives 38.2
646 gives 34.6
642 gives 35.1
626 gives 36.7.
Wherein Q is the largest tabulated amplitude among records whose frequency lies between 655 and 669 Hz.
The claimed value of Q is 37.7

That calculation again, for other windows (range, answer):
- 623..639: 37.3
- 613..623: 38.5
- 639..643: 35.1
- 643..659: 39.4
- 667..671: 38.8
